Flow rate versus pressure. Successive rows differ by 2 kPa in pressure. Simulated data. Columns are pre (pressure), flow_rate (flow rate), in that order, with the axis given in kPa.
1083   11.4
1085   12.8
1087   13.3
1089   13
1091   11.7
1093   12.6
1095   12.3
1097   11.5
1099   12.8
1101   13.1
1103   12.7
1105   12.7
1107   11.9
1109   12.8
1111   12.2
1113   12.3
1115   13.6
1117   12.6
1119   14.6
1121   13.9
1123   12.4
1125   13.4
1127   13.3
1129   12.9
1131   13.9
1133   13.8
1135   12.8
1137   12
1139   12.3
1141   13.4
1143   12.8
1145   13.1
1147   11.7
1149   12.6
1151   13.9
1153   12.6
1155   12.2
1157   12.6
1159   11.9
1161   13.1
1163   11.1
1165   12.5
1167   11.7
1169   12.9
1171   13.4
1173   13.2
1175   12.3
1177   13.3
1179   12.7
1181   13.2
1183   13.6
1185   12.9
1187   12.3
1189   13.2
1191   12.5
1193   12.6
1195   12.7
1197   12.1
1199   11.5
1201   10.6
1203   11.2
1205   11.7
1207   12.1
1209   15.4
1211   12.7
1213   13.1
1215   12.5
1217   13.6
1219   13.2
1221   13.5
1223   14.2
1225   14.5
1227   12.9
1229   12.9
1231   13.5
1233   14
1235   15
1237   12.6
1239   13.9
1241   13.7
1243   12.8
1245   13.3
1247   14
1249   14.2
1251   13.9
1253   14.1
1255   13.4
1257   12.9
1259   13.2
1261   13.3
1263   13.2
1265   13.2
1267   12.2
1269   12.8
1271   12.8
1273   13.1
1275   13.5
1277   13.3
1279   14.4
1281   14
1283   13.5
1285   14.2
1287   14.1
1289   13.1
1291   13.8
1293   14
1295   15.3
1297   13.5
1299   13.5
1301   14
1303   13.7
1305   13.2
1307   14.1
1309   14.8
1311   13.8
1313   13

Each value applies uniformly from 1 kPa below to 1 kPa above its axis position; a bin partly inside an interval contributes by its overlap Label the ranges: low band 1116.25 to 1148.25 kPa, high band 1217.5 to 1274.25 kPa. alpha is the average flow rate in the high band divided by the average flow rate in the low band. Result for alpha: 1.03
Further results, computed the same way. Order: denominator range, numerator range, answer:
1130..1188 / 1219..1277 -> 1.05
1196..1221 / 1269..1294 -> 1.09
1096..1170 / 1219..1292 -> 1.06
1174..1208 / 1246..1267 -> 1.09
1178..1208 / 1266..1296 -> 1.10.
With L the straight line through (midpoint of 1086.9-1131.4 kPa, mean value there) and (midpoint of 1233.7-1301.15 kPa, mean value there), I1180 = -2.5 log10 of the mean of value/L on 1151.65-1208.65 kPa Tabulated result 0.059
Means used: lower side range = 12.8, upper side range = 13.6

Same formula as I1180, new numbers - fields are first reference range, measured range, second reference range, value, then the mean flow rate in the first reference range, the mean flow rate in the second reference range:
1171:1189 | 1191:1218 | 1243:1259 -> 0.063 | 13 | 13.6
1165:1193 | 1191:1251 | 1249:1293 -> 0.002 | 12.8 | 13.5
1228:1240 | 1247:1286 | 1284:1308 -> 0.026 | 13.7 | 13.9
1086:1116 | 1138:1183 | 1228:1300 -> 0.021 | 12.6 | 13.6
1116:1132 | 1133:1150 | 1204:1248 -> 0.060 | 13.4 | 13.4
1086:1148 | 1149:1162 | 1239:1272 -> 0.021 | 12.8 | 13.3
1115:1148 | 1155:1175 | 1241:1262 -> 0.062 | 13.1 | 13.5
